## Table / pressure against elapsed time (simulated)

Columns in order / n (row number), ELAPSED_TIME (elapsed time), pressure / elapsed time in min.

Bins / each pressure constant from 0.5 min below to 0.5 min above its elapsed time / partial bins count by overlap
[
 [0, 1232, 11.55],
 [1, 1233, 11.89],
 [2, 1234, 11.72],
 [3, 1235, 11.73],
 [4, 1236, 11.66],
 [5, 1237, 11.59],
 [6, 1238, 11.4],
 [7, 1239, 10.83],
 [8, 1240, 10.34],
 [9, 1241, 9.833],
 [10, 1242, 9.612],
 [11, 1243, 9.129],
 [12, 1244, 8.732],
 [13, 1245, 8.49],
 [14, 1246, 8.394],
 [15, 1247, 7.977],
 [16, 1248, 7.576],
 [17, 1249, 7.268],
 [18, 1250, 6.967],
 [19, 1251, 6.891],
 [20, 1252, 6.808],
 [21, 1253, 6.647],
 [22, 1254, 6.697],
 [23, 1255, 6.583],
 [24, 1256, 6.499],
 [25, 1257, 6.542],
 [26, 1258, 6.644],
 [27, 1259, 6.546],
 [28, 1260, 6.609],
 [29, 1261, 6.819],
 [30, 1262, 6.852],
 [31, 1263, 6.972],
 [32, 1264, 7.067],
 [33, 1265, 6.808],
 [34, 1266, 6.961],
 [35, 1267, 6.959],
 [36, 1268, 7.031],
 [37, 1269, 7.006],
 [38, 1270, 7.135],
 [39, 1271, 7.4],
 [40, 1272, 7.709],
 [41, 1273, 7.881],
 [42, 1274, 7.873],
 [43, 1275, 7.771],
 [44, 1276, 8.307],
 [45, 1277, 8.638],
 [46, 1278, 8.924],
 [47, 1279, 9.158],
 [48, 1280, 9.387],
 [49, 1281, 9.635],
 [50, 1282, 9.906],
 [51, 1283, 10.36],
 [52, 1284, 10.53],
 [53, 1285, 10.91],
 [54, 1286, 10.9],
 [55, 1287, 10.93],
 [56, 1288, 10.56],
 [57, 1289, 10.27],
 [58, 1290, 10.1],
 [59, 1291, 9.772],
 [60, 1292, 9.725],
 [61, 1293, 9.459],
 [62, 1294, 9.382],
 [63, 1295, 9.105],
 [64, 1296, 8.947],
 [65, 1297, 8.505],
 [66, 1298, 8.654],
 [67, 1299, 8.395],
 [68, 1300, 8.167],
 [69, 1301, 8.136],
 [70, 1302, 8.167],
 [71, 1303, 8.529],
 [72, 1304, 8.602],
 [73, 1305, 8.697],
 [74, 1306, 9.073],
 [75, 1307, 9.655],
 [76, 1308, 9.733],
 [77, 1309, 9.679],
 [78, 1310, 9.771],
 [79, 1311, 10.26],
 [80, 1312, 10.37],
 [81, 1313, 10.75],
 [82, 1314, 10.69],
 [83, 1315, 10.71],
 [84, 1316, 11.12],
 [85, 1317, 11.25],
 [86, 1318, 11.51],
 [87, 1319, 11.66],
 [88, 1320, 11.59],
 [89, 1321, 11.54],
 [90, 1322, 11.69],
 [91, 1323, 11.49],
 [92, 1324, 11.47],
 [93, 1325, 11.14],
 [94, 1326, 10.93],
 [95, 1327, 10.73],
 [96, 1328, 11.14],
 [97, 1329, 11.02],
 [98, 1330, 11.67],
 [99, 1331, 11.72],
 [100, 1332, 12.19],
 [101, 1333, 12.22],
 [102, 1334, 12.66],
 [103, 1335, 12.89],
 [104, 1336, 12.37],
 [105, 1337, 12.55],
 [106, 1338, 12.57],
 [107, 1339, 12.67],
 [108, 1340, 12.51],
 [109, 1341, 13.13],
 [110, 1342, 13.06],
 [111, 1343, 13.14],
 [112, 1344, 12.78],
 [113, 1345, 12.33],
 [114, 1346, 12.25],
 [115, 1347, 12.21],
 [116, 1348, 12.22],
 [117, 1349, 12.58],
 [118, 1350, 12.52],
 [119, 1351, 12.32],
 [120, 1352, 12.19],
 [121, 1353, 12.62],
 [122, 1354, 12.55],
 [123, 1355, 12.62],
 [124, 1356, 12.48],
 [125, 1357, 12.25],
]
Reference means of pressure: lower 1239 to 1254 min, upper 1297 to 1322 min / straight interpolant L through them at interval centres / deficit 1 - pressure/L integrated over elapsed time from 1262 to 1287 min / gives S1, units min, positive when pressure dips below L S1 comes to 1.6 min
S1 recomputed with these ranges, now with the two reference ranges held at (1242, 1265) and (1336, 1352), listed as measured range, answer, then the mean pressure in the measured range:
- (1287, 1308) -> 1.40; 9.15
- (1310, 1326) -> -0.08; 11.1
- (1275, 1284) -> -0.49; 9.27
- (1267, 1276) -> 0.89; 7.49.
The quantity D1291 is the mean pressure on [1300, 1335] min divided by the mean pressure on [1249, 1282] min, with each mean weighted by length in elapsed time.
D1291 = 1.44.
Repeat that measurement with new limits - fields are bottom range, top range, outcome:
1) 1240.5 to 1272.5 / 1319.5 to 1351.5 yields 1.65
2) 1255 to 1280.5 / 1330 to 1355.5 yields 1.69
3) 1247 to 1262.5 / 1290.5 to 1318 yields 1.39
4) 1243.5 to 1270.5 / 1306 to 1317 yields 1.45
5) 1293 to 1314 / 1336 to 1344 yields 1.39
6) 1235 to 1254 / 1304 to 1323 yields 1.18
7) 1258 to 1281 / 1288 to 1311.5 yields 1.22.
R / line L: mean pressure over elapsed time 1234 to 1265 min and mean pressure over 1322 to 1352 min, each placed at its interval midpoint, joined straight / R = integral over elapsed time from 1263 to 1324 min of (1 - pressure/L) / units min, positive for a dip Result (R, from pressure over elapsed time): 5.3 min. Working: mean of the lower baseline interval 8.22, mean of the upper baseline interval 12.1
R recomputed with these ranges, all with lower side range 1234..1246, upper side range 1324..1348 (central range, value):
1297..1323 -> 3.85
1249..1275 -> 9.07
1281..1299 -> 2.27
